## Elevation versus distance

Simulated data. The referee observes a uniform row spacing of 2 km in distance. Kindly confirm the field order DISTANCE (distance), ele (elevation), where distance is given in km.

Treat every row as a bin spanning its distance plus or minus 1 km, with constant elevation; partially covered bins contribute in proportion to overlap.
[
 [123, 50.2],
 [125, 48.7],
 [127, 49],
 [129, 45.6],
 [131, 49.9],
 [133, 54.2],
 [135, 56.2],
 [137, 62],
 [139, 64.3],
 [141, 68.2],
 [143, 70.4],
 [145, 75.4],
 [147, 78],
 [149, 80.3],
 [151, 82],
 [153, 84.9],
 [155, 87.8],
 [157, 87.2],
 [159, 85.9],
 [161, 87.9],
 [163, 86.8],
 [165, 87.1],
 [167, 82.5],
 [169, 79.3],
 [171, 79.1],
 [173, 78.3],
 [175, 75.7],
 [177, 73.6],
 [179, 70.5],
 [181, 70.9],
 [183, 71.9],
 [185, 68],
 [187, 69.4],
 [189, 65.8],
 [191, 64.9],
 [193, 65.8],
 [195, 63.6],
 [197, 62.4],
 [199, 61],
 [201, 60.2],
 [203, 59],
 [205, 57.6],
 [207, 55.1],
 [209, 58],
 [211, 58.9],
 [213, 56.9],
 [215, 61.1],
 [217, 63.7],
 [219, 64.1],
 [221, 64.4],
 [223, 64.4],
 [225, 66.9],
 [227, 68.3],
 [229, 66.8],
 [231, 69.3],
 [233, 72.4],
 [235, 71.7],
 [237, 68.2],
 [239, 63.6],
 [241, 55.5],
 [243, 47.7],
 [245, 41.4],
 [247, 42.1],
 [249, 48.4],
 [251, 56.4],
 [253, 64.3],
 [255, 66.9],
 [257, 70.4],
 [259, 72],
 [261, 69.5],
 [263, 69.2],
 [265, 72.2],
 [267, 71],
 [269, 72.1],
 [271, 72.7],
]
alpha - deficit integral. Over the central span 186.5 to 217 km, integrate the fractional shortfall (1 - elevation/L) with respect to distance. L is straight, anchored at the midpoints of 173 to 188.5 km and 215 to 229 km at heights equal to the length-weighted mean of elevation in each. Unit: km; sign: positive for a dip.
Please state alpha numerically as 3.2 km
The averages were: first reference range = 71.7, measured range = 61.3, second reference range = 65.1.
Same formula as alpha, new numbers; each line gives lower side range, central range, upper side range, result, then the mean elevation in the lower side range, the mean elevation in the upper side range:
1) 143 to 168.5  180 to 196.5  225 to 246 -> 1.7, 83.2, 62.7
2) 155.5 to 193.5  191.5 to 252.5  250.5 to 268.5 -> 9.7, 76.6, 68.4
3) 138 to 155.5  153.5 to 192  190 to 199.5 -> -4.4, 76.5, 63.7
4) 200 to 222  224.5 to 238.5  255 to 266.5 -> -1.0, 59.9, 70.3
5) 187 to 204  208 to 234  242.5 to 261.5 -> -1.5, 63.2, 57.9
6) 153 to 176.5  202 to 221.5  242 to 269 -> 3.3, 83.3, 61.3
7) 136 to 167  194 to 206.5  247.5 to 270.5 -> 2.2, 79.3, 66.2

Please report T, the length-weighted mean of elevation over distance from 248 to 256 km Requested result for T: 59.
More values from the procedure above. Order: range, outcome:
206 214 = 57.2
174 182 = 72.7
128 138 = 53.6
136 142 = 64.8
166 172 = 80.3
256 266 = 70.7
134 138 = 59.1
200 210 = 58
